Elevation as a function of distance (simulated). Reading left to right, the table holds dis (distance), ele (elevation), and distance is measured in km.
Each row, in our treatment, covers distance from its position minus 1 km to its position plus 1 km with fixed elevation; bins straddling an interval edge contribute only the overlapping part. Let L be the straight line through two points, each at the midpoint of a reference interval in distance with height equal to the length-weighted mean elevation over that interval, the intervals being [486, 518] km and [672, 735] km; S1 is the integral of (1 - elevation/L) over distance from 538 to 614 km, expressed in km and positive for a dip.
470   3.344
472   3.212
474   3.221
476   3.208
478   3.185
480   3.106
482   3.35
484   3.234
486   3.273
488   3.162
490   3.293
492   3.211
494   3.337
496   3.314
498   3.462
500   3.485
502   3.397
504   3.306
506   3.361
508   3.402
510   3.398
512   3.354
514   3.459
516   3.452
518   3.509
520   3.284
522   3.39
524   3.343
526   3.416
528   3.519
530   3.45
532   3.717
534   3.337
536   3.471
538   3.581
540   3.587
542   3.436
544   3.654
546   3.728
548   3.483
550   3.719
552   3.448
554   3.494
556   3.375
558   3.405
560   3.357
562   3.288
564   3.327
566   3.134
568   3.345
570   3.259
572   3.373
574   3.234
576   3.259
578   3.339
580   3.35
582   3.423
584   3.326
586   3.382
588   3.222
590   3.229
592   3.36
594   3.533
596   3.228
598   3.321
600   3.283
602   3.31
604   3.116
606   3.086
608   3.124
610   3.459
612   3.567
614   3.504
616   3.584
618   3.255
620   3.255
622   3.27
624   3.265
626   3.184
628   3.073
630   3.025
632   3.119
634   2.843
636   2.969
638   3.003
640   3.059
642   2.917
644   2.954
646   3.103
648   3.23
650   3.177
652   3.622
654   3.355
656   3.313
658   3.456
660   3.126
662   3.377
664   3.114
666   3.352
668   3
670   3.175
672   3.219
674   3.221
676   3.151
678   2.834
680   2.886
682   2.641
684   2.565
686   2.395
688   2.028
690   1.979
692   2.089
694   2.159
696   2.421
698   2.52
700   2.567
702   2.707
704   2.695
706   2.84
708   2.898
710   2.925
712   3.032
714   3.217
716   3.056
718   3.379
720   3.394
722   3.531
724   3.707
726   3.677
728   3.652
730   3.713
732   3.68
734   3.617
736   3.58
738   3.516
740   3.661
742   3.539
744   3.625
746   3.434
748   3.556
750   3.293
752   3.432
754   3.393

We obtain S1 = -3.8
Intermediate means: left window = 3.36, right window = 2.95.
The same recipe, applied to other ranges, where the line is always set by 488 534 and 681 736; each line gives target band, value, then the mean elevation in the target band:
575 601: -0.88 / 3.33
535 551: -1.25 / 3.58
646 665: -1.45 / 3.3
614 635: -0.45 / 3.2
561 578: -0.10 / 3.28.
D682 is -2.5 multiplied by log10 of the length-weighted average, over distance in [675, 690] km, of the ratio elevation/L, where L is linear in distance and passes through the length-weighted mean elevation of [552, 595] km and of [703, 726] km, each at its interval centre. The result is 0.230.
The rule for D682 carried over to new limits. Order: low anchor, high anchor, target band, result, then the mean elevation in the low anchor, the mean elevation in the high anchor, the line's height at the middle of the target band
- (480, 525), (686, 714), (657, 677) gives -0.20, 3.35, 2.55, 2.68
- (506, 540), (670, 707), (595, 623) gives -0.10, 3.44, 2.62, 3.02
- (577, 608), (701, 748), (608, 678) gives 0.04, 3.29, 3.36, 3.32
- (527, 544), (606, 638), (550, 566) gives 0.02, 3.52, 3.22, 3.44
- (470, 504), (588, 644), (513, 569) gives -0.06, 3.28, 3.22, 3.25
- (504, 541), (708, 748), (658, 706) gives 0.24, 3.44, 3.46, 3.45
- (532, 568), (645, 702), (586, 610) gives -0.01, 3.46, 2.89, 3.24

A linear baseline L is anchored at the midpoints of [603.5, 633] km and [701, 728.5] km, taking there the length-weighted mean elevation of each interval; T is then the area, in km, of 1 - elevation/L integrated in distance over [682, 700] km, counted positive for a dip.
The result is 5.04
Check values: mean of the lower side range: 3.26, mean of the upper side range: 3.19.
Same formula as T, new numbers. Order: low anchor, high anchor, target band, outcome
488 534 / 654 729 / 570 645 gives -1.8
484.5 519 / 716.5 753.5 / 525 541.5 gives -0.6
